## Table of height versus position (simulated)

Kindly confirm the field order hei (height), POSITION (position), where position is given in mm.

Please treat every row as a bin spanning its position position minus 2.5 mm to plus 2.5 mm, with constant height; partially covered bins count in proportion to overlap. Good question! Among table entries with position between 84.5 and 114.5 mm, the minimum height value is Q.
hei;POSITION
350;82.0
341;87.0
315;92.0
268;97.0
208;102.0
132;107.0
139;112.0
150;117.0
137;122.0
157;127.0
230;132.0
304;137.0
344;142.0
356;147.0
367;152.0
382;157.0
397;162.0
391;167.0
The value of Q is 132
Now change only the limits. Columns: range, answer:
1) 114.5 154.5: 137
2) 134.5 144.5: 304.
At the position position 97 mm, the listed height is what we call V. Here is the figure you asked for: 268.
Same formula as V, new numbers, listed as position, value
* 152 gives 367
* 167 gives 391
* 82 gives 350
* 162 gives 397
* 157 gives 382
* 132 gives 230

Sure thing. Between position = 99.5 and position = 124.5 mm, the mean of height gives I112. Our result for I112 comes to 153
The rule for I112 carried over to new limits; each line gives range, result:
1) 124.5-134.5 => 194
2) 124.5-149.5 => 278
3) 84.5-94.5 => 328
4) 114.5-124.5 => 144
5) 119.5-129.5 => 147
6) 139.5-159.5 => 362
